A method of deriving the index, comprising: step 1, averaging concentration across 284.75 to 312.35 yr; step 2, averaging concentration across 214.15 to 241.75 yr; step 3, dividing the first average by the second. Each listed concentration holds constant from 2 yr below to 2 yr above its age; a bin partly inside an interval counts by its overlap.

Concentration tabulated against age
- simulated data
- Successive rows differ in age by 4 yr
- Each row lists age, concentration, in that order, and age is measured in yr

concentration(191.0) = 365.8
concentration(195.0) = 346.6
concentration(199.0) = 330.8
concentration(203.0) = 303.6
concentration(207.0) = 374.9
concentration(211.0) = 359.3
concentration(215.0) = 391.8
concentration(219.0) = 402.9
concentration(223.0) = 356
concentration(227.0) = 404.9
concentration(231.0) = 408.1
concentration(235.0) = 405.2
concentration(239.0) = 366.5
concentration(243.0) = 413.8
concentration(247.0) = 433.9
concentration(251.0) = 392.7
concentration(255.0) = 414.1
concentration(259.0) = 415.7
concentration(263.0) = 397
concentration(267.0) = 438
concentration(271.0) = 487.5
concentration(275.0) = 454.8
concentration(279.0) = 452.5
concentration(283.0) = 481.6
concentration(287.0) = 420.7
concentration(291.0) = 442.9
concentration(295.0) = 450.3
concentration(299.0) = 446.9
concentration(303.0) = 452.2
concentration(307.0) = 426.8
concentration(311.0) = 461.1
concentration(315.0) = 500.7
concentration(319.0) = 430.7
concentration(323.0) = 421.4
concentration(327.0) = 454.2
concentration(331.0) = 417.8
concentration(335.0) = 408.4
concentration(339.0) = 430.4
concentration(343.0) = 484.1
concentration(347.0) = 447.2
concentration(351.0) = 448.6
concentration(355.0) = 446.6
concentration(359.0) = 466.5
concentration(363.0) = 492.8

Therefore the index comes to 1.1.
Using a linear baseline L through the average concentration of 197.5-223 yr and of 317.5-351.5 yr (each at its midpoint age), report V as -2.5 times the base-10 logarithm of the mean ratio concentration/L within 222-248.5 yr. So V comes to -0.06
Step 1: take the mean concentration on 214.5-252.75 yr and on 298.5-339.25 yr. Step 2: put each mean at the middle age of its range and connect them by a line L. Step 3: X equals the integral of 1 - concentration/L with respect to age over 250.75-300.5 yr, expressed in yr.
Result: -2.4 yr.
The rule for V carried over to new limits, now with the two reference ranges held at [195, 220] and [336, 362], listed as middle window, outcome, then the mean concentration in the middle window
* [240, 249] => -0.09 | 417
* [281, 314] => -0.08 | 449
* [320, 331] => 0.01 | 434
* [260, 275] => -0.11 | 441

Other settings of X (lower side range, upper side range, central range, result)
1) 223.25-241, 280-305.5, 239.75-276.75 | -0.8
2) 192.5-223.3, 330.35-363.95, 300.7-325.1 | -1.3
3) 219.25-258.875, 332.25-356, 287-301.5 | -0.7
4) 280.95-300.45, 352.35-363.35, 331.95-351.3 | 0.8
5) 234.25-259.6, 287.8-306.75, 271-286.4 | -1.2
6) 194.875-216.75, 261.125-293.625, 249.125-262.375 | 0.4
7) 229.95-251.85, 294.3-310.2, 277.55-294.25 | -0.6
